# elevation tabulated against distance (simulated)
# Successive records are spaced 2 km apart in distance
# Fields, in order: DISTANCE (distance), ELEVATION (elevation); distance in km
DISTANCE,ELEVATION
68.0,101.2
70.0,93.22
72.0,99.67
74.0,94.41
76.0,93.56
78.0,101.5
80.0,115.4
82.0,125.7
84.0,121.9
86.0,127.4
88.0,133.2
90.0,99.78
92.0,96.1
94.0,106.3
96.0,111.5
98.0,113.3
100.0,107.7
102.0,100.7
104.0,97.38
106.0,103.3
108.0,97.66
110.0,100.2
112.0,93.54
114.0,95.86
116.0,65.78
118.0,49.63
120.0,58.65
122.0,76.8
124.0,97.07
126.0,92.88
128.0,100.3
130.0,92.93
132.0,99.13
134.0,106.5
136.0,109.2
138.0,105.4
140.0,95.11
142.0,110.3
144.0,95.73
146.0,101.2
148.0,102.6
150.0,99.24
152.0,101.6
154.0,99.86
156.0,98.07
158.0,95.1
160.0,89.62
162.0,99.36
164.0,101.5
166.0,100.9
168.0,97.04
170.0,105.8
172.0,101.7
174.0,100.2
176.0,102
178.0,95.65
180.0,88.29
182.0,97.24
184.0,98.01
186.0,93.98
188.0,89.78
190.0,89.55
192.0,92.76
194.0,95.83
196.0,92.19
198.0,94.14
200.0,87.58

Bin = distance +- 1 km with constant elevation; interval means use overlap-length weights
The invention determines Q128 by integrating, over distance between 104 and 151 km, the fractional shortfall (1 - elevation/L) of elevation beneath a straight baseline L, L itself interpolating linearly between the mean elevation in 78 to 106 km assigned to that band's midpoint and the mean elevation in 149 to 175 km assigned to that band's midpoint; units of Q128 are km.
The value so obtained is 5.1 km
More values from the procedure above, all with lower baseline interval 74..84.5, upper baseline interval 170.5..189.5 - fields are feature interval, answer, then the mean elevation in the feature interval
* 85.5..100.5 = -0.53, 112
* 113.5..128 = 3.68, 77.6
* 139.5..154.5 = -0.04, 101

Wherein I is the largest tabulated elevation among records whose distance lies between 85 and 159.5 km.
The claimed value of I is 133.2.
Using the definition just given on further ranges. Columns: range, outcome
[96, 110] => 113.3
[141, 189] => 110.3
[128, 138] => 109.2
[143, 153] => 102.6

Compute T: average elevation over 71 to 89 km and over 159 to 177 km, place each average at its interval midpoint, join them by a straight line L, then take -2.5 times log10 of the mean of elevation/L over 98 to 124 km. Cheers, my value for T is 0.22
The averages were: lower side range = 113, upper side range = 99.8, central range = 88.6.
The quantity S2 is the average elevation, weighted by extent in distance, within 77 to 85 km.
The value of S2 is 116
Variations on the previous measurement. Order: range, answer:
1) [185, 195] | 92.4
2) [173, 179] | 99.3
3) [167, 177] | 101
